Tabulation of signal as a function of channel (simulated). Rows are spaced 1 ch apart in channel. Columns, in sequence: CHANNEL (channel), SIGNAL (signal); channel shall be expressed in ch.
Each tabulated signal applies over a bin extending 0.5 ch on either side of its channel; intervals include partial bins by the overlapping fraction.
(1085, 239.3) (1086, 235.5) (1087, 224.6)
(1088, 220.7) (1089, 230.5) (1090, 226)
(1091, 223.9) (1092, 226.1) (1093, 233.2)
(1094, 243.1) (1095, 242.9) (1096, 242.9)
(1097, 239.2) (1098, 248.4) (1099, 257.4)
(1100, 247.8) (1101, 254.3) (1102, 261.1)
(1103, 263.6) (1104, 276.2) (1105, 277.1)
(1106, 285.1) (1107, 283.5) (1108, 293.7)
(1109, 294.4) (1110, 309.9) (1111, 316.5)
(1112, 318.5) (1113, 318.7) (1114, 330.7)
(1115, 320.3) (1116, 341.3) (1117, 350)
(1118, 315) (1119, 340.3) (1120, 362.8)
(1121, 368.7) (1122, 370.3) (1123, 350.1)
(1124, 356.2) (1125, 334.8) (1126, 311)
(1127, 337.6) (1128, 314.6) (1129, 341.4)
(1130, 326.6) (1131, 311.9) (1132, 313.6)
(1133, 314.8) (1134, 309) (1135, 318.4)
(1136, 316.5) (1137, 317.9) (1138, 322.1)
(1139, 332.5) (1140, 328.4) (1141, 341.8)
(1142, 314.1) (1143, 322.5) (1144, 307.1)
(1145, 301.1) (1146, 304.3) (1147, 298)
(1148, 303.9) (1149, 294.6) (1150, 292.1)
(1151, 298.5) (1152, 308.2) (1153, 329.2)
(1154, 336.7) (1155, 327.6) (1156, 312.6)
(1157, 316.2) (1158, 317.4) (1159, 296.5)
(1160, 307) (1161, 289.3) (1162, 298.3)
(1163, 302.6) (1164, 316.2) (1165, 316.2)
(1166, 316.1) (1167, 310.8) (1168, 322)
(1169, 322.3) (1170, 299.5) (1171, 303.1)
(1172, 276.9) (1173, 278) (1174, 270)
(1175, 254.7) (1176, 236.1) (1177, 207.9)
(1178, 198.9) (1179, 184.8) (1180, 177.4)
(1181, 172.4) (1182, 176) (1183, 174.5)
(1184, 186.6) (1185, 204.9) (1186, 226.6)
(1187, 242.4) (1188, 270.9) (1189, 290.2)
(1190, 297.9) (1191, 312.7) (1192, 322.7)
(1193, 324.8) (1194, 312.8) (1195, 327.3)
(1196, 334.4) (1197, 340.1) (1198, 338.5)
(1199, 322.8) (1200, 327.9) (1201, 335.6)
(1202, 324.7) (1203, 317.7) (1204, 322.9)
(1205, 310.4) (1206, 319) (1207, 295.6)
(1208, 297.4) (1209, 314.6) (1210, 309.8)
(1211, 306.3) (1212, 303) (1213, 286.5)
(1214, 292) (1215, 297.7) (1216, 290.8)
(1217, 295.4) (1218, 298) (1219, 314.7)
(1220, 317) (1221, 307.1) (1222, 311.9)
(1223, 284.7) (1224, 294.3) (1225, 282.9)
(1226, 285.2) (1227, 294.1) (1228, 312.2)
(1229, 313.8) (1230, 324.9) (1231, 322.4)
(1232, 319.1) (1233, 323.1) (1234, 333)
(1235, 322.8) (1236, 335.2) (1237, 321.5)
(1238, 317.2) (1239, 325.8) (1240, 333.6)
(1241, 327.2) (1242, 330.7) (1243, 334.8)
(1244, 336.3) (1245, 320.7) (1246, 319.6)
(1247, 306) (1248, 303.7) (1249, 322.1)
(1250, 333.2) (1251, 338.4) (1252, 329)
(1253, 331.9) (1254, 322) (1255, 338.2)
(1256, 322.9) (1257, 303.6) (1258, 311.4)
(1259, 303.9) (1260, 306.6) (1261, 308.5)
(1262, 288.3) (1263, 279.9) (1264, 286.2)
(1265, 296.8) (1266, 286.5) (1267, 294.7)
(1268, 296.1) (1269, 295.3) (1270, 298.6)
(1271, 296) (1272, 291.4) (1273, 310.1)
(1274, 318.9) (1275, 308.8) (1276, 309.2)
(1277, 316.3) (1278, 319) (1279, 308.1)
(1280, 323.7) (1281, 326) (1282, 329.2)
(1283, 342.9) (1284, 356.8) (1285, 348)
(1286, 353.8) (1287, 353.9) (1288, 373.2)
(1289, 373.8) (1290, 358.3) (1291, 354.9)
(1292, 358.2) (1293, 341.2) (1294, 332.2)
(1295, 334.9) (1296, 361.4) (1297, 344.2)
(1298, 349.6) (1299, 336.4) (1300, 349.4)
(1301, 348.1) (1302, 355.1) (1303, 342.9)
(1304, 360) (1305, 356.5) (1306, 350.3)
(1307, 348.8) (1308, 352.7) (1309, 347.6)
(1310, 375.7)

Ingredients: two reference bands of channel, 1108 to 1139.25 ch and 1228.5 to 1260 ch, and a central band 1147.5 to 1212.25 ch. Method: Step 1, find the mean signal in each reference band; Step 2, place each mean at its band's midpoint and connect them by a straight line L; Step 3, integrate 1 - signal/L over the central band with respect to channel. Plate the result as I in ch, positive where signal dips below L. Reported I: 7.3 ch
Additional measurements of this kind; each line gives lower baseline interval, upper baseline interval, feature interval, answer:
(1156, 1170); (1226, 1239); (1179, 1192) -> 3.5 ch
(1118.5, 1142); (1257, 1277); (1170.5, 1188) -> 5.3 ch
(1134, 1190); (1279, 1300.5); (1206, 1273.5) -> 2.5 ch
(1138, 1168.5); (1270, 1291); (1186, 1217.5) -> 1.1 ch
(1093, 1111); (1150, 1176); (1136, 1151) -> -1.1 ch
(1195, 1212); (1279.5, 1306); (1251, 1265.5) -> 1.2 ch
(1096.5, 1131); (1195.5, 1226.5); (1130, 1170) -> -0.5 ch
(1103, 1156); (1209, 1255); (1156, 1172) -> 0.5 ch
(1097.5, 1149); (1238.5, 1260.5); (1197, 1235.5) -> 1.2 ch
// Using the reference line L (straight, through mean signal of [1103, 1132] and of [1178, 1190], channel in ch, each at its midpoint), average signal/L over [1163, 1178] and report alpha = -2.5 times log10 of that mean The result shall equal -0.21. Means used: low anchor 322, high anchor 213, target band 285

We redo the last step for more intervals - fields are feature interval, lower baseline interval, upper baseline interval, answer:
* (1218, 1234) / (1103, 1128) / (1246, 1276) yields 0.01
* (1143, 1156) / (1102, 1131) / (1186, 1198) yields 0.02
